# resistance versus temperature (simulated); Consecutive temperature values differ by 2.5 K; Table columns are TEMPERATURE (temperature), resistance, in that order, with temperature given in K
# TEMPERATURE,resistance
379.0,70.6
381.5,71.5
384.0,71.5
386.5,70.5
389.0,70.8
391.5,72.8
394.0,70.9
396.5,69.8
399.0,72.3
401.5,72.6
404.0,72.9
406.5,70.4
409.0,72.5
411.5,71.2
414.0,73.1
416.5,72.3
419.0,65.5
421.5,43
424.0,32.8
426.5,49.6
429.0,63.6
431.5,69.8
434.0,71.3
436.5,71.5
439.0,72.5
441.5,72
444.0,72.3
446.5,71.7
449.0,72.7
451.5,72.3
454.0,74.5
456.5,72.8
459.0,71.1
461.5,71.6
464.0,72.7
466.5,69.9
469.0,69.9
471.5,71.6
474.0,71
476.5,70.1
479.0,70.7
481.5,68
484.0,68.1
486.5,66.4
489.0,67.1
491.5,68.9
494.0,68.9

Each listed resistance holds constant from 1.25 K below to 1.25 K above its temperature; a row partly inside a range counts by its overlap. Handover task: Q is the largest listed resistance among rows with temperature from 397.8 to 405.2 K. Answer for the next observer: 72.9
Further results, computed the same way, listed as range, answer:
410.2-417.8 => 73.1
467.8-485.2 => 71.6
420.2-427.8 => 49.6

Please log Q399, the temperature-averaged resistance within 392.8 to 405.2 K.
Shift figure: 71.7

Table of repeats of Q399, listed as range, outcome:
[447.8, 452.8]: 72.5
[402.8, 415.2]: 72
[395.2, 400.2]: 71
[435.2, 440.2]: 72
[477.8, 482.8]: 69.3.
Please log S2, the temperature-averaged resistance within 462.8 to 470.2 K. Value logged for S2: 70.8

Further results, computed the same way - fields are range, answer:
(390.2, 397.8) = 71.2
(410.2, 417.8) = 72.2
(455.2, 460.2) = 72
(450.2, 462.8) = 72.5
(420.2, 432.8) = 51.9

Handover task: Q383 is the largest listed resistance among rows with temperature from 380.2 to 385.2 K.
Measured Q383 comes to 71.5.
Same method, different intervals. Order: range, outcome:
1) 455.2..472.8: 72.8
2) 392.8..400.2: 72.3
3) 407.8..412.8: 72.5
